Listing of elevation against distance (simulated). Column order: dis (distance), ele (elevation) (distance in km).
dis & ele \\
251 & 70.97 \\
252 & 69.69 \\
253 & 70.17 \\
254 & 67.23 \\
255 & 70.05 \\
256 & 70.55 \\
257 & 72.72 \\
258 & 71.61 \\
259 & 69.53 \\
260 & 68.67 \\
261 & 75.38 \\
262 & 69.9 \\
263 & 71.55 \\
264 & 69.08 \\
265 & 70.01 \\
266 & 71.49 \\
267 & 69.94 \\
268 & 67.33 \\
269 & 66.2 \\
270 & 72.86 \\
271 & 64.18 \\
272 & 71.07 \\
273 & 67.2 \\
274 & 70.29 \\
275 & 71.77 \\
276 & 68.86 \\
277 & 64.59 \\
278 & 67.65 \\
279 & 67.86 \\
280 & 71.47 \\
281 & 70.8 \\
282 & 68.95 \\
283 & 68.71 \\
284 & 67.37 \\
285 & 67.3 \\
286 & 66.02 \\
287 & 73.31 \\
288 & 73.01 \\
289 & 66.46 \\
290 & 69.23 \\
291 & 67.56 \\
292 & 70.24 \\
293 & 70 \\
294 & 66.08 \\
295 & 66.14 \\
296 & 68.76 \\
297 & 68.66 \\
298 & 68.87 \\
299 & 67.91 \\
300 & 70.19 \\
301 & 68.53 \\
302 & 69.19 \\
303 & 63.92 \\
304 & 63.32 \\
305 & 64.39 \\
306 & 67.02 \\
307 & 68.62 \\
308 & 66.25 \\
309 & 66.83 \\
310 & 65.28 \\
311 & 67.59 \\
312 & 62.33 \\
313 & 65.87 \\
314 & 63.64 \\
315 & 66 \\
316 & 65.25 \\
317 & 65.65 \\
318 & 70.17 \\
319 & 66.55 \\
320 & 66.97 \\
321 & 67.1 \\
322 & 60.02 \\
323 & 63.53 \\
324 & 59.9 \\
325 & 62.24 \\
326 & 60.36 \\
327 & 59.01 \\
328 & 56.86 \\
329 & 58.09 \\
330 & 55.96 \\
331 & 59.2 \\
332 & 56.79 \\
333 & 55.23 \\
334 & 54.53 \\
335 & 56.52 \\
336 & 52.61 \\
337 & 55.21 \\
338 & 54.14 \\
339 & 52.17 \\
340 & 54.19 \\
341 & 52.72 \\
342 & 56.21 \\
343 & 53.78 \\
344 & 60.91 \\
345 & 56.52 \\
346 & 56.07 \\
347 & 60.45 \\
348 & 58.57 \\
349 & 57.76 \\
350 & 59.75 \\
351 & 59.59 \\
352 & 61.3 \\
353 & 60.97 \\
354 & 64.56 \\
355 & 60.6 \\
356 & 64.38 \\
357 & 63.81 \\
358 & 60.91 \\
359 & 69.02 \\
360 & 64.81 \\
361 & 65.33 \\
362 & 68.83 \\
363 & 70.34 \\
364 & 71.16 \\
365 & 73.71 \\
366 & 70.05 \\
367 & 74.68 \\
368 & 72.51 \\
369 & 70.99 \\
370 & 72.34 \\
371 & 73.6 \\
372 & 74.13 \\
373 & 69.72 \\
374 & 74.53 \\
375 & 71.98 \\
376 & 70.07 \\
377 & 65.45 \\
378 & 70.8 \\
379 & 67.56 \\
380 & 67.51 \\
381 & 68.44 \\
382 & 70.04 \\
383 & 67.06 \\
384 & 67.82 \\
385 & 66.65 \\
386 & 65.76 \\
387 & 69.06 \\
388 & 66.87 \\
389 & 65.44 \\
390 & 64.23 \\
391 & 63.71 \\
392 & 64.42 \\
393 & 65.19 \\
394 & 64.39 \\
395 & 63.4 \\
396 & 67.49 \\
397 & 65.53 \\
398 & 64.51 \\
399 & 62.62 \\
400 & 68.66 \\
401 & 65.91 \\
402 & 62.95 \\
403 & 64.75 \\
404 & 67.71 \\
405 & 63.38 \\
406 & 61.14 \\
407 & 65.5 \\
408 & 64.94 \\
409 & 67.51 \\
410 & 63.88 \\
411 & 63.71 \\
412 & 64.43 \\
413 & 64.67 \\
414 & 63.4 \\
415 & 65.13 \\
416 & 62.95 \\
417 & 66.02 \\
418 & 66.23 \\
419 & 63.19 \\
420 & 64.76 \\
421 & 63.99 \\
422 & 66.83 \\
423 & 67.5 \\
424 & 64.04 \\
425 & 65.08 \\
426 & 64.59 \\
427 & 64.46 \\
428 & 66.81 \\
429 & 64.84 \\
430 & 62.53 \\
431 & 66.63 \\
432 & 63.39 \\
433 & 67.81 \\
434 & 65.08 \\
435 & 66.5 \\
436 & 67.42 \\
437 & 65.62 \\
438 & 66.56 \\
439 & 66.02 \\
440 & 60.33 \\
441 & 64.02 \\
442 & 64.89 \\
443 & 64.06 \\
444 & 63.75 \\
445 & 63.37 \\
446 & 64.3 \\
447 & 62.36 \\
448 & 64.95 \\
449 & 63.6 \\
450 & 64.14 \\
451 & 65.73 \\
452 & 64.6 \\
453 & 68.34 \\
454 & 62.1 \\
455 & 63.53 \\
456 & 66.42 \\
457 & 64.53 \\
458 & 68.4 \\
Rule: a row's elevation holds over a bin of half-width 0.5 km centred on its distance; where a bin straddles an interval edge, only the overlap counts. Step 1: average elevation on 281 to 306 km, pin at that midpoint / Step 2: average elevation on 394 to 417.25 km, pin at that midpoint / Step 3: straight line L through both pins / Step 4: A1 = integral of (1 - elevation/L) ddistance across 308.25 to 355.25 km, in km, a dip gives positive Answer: 4.8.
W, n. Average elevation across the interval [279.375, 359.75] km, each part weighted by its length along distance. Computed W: 63.3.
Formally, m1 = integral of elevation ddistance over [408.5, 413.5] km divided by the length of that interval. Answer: 64.8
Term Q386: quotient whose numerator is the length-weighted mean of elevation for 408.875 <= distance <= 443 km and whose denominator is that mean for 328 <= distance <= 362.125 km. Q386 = 1.1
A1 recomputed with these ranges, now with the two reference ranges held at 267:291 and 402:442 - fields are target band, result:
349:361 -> 0.7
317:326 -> 0.4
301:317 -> 0.5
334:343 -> 1.7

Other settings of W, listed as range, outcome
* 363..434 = 66.8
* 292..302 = 68.5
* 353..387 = 68.7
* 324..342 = 56.3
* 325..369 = 60.8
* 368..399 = 67.9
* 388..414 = 64.8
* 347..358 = 61.1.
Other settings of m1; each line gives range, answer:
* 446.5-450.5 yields 63.8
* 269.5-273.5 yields 68.8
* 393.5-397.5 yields 65.2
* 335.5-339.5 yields 53.5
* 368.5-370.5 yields 71.7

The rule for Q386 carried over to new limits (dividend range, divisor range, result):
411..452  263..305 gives 0.94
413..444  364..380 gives 0.91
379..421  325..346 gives 1.16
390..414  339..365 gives 1.06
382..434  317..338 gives 1.09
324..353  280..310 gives 0.84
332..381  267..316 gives 0.94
